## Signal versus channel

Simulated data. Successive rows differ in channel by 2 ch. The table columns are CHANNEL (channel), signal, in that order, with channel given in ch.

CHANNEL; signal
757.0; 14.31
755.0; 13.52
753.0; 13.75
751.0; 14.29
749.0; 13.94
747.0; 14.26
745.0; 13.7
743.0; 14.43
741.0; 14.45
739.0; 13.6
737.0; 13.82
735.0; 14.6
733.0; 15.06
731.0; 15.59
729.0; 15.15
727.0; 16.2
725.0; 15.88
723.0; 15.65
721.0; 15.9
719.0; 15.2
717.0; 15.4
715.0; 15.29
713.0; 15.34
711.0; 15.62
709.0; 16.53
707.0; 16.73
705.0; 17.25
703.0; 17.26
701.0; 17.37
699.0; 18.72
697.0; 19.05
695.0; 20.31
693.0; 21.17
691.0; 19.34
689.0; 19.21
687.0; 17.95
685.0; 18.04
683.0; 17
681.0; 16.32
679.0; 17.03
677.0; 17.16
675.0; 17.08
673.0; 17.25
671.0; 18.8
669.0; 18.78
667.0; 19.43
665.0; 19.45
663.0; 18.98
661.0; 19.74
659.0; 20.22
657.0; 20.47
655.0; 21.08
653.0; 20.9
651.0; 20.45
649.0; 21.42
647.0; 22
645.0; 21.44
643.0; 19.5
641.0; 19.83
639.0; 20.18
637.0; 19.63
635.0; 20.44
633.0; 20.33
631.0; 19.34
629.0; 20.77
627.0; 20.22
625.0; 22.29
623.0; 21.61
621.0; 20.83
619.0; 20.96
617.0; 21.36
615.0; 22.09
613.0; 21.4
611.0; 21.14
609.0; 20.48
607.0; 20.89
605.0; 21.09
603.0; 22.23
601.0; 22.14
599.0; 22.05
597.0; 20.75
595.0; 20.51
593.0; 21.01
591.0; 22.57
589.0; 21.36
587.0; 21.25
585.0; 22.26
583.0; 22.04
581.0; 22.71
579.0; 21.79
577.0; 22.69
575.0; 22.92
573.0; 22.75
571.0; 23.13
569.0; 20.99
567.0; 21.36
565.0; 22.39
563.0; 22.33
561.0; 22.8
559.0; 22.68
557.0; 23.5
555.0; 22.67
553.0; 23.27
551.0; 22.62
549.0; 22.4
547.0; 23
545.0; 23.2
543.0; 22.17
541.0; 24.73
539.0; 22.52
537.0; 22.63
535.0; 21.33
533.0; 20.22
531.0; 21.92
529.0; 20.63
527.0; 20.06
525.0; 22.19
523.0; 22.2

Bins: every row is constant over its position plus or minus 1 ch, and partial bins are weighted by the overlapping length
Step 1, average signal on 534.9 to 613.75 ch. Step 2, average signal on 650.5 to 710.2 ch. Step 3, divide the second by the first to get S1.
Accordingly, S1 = 0.84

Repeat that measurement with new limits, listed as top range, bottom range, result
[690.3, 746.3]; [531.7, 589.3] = 0.72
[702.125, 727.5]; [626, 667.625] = 0.79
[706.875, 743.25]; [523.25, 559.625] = 0.68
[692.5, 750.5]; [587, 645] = 0.76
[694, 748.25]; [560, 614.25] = 0.73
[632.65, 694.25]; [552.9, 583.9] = 0.86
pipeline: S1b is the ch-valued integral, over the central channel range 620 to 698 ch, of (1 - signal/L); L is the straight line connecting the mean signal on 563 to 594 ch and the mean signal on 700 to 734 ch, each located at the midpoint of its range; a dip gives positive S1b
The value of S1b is -4.61 ch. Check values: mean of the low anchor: 22.1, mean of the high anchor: 16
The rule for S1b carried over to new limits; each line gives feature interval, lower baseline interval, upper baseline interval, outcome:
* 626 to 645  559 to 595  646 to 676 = 0.3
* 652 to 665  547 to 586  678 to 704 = -0.5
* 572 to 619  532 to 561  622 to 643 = -0.7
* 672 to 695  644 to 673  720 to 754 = 0.4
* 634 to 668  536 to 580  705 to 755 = -3.3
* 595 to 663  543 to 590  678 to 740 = -3.3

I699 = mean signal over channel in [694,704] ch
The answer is 18.5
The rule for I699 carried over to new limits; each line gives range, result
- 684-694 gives 19.1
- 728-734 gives 15.3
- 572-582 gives 22.6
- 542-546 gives 22.7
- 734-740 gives 14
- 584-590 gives 21.6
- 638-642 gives 20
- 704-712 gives 16.5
